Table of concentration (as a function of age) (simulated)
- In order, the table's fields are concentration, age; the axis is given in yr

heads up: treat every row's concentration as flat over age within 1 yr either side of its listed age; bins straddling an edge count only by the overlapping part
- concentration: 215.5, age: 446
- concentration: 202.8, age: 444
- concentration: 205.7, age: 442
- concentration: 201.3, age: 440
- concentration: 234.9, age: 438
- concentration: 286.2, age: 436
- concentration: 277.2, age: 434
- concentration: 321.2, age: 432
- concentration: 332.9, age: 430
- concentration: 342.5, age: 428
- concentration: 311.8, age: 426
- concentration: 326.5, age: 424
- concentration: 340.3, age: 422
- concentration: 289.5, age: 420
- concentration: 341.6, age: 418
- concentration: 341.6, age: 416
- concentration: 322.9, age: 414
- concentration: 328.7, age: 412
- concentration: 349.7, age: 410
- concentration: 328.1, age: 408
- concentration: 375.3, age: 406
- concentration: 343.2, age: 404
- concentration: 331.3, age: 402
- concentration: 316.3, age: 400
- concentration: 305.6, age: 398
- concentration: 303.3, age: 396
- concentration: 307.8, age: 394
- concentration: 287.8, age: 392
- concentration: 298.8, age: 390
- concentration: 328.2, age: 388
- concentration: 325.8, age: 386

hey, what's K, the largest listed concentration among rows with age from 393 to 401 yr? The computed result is 316.3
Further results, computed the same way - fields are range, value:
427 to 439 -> 342.5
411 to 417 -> 341.6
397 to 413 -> 375.3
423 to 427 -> 326.5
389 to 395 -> 307.8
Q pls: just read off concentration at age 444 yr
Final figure 202.8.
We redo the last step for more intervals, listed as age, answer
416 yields 341.6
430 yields 332.9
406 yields 375.3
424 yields 326.5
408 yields 328.1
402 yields 331.3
